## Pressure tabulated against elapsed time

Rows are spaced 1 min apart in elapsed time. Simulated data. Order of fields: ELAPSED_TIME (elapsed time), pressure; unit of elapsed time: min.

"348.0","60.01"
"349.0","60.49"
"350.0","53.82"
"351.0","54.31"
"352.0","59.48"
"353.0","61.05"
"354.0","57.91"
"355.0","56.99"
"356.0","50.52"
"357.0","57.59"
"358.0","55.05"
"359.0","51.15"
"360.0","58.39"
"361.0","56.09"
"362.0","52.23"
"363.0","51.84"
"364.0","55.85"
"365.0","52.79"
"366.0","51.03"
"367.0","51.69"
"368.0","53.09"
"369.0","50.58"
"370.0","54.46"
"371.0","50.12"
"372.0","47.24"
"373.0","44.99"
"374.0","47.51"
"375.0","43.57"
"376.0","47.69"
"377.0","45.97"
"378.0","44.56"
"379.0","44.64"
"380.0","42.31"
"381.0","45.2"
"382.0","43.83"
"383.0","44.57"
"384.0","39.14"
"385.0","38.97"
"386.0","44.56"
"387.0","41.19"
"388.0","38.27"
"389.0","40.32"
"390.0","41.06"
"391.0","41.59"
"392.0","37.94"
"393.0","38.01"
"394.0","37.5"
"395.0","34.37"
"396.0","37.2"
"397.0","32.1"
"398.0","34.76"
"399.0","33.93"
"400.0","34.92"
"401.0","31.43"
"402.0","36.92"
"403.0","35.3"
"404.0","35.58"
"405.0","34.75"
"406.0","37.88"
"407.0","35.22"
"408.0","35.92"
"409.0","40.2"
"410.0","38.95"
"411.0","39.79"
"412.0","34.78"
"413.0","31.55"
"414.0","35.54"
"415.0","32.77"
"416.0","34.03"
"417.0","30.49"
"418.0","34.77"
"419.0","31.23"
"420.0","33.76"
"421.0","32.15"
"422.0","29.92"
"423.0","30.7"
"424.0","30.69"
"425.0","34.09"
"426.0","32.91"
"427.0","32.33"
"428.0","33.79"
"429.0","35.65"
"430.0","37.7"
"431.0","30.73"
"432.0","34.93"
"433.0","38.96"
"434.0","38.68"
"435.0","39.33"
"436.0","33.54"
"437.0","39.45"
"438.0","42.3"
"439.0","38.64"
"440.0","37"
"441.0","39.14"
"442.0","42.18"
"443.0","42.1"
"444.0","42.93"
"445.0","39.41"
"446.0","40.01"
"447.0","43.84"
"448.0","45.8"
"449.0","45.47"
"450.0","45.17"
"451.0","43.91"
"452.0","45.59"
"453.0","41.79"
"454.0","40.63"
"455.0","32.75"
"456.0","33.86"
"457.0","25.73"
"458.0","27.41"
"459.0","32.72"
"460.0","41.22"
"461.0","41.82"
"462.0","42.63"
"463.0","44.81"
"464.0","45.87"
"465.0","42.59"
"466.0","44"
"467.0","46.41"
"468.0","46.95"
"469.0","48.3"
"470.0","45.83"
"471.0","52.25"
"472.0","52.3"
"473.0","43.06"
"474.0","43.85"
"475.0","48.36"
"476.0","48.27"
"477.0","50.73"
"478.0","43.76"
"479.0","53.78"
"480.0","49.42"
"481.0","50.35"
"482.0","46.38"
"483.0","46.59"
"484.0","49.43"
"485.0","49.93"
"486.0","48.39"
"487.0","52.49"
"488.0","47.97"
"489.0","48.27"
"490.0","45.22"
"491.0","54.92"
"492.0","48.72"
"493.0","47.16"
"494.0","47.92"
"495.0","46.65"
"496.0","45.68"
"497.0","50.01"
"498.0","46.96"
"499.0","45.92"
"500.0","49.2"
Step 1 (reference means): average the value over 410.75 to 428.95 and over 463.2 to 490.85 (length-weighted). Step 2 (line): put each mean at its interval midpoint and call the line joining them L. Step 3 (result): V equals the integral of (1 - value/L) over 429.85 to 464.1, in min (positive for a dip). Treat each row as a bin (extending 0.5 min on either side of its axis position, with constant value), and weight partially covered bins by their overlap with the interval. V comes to 0.5 min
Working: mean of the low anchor 33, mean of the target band 39.3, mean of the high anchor 47.9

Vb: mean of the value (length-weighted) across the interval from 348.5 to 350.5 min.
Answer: 57.2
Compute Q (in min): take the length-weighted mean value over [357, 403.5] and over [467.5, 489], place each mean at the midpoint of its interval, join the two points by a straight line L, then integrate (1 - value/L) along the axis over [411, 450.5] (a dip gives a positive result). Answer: 8.4 min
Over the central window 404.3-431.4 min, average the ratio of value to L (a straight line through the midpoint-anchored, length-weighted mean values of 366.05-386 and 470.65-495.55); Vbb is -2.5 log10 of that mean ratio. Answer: 0.352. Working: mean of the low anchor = 46.4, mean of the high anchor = 48.6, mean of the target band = 34.2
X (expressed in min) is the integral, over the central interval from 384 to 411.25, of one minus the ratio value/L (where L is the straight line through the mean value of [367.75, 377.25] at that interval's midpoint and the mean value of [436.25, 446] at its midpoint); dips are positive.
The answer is 4.8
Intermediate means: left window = 48.5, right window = 40.2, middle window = 37.4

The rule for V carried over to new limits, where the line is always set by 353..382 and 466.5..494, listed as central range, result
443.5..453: 1.09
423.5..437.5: 4.04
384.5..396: 2.51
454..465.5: 2.67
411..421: 3.28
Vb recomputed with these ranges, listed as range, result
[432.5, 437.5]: 38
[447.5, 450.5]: 45.5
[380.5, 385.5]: 42.3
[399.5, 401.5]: 33.2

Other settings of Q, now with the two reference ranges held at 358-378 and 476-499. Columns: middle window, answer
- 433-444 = 2.25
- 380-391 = 1.91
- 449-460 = 2.61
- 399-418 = 5.61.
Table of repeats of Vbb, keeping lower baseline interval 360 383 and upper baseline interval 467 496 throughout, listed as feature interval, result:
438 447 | 0.199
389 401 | 0.315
